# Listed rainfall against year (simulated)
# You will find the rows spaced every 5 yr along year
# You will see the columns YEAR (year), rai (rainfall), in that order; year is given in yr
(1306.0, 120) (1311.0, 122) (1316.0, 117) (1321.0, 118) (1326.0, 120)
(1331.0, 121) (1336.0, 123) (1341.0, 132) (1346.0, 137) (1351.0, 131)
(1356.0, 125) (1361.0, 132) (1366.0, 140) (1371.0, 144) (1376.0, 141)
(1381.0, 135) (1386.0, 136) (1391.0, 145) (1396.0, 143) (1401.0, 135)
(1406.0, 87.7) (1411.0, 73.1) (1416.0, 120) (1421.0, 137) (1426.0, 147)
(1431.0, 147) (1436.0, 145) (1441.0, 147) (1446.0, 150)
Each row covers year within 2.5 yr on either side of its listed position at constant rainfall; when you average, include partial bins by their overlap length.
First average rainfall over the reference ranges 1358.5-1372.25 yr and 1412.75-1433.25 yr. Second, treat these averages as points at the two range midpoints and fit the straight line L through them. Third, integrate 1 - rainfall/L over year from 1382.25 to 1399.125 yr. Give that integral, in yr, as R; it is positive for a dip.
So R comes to -0.5 yr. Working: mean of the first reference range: 138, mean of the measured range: 141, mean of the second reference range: 135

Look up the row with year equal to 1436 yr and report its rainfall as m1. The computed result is 145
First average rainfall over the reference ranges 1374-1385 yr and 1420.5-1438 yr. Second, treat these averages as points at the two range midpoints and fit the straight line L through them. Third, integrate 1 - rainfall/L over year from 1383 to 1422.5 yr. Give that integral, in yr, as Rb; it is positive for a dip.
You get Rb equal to 5.3 yr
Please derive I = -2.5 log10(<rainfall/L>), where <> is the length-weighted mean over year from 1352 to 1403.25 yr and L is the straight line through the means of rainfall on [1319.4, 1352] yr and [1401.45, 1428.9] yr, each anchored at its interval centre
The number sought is -0.15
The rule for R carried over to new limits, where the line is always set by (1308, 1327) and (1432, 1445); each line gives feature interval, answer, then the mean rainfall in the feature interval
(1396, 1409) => 2.1 yr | 116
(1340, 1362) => -0.8 yr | 131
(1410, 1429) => 2.5 yr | 124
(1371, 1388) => -0.7 yr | 138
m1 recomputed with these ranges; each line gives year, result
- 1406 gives 87.7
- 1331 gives 121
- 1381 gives 135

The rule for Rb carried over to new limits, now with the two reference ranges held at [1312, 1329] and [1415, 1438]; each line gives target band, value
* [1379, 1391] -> -0.5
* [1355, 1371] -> -0.9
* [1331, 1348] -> -0.9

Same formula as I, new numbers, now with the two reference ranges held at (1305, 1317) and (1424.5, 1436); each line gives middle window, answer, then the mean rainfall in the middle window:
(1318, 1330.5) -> 0.03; 119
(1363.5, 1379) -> -0.06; 141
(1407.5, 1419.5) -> 0.40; 99.2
